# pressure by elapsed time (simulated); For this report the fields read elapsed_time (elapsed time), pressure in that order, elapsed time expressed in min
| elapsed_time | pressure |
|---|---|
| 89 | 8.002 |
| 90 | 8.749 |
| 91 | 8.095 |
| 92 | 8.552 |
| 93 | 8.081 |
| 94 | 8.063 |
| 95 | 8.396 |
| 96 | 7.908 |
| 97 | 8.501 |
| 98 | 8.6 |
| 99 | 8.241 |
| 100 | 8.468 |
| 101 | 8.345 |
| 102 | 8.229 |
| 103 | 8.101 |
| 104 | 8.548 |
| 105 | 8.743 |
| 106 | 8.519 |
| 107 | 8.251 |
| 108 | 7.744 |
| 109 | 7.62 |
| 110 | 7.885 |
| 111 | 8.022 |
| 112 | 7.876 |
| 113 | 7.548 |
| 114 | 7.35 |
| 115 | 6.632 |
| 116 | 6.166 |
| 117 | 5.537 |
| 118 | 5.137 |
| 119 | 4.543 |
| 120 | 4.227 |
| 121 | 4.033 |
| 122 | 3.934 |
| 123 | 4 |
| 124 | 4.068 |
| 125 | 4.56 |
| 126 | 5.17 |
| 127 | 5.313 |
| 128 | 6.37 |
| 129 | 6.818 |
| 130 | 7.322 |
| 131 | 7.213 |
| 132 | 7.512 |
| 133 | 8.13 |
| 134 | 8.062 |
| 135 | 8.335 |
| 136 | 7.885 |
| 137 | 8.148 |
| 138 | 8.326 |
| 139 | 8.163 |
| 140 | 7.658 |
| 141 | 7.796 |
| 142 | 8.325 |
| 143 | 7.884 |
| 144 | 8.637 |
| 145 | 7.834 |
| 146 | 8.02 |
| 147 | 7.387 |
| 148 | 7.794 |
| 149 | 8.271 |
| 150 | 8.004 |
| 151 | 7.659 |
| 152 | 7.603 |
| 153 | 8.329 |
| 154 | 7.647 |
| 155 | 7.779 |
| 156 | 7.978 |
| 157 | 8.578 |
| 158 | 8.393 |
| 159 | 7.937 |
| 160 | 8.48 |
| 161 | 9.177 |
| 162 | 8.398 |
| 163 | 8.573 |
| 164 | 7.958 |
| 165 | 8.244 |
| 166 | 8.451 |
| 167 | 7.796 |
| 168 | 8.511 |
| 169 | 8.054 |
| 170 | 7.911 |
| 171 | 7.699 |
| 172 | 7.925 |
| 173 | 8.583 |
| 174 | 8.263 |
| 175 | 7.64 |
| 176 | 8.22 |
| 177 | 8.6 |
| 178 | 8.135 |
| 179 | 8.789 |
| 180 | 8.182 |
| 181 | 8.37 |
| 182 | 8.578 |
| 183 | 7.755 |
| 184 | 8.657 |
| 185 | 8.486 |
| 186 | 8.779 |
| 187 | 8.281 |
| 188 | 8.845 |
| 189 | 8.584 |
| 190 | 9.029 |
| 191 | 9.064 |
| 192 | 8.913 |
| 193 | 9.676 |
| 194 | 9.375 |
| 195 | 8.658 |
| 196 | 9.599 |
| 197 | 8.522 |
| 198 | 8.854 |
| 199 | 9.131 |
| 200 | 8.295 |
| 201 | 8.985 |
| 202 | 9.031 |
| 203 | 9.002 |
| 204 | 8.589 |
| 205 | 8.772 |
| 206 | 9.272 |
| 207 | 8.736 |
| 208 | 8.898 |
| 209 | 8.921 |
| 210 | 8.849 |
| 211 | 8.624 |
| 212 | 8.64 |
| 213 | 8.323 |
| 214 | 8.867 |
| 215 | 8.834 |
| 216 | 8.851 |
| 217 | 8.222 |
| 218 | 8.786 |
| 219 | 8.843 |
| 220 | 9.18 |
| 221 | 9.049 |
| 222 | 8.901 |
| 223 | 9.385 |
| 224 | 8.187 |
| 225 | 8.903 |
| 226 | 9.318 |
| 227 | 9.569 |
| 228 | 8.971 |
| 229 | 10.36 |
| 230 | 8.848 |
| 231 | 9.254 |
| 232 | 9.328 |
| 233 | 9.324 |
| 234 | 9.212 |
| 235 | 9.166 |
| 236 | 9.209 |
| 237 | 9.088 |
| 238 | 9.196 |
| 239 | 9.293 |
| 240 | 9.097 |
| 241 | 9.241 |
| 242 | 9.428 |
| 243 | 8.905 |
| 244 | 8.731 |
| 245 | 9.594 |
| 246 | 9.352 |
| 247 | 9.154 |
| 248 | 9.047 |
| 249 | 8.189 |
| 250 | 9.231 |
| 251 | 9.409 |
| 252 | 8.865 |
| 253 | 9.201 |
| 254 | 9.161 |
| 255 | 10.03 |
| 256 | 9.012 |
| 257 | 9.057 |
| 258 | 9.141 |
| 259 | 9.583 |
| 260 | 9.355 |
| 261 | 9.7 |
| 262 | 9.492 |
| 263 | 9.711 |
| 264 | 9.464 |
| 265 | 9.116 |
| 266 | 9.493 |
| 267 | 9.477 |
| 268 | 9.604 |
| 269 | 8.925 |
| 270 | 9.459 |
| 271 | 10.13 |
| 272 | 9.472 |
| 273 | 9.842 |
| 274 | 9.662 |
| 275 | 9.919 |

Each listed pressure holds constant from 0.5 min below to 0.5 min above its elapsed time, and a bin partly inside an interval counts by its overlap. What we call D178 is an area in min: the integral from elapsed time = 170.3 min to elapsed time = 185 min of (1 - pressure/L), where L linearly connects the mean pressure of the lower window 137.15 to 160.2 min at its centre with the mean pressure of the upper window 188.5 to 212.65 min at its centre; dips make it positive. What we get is 0.47 min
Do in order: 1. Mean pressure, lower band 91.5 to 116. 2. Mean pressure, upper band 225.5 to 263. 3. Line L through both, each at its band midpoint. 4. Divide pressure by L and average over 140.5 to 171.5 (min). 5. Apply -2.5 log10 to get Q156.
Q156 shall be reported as 0.05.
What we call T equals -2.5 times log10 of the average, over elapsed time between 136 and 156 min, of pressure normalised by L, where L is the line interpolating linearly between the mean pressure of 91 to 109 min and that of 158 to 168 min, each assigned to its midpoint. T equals 0.049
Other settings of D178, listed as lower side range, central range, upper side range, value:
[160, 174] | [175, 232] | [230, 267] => -0.8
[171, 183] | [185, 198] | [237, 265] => -0.7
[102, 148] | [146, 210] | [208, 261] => -3.4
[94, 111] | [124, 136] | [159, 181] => 2.2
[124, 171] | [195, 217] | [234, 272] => -0.6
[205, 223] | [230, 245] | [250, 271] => -0.1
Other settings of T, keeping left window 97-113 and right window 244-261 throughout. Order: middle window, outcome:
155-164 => 0.025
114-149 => 0.244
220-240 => -0.015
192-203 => -0.021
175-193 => 0.024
